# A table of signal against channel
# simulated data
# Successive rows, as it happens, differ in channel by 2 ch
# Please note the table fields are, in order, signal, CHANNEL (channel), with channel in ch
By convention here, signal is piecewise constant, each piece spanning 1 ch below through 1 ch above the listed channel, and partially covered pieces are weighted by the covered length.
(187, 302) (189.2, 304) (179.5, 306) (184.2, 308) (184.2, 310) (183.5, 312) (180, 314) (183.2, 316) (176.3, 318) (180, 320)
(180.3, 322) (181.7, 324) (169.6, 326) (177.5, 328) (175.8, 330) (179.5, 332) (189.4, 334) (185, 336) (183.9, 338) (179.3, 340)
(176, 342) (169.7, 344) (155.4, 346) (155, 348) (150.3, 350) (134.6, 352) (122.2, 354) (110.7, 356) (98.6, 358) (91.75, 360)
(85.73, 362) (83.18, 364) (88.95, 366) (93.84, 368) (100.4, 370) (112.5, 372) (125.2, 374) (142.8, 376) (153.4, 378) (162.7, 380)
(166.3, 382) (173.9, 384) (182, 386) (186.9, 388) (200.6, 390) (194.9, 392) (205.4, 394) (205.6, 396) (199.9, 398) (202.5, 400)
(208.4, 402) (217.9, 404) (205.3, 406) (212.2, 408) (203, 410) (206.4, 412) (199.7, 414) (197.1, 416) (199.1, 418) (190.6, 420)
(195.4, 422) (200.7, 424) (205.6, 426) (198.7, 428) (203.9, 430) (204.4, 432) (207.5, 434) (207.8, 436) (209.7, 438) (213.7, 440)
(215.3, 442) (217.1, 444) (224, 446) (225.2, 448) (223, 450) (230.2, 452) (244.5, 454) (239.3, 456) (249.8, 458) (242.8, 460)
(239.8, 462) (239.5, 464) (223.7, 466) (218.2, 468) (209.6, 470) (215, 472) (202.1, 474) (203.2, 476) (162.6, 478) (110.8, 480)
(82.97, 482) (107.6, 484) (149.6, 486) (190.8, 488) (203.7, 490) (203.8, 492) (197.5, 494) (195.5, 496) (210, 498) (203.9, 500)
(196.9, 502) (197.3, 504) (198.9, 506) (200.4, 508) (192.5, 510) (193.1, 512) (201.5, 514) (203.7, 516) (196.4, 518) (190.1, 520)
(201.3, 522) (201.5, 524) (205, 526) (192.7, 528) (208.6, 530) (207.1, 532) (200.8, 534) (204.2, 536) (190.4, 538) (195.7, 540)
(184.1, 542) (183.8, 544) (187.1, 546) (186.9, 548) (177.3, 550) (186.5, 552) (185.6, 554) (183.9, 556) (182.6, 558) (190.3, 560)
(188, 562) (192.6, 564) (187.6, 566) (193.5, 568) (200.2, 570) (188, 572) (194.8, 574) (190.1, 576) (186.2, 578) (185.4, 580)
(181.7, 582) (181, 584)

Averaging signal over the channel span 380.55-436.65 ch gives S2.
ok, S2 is 199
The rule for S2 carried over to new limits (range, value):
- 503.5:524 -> 198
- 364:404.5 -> 164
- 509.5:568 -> 193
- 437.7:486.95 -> 204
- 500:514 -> 197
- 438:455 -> 223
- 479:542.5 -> 188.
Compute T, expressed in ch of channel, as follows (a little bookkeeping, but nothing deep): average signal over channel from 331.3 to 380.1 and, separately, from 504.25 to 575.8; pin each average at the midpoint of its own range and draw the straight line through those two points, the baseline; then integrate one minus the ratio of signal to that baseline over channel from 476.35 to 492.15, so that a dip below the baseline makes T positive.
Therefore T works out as 2.3 ch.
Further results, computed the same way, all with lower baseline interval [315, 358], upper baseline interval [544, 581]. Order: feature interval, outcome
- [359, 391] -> 6.7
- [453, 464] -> -4.0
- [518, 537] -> -1.7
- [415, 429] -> -1.9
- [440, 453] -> -3.3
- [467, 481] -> -0.7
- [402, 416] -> -2.7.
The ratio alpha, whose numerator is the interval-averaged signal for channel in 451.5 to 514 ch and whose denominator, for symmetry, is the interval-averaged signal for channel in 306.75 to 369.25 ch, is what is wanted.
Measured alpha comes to 1.28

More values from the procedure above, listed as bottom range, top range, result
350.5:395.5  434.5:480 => 1.58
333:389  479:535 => 1.32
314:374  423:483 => 1.42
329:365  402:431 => 1.39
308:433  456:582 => 1.14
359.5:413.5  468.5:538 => 1.15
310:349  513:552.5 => 1.10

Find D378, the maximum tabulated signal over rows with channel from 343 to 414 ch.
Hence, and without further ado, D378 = 217.9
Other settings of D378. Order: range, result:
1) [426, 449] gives 225.2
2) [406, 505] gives 249.8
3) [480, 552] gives 210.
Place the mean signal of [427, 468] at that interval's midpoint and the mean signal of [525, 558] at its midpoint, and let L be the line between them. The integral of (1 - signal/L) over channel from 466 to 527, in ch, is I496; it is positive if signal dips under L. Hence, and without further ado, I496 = 5.2 ch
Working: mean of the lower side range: 223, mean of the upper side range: 192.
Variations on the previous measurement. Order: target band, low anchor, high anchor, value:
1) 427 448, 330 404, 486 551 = -4.38 ch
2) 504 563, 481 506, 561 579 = -2.71 ch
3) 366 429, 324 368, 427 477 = 0.77 ch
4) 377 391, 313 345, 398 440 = 1.39 ch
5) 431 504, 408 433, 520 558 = -2.00 ch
